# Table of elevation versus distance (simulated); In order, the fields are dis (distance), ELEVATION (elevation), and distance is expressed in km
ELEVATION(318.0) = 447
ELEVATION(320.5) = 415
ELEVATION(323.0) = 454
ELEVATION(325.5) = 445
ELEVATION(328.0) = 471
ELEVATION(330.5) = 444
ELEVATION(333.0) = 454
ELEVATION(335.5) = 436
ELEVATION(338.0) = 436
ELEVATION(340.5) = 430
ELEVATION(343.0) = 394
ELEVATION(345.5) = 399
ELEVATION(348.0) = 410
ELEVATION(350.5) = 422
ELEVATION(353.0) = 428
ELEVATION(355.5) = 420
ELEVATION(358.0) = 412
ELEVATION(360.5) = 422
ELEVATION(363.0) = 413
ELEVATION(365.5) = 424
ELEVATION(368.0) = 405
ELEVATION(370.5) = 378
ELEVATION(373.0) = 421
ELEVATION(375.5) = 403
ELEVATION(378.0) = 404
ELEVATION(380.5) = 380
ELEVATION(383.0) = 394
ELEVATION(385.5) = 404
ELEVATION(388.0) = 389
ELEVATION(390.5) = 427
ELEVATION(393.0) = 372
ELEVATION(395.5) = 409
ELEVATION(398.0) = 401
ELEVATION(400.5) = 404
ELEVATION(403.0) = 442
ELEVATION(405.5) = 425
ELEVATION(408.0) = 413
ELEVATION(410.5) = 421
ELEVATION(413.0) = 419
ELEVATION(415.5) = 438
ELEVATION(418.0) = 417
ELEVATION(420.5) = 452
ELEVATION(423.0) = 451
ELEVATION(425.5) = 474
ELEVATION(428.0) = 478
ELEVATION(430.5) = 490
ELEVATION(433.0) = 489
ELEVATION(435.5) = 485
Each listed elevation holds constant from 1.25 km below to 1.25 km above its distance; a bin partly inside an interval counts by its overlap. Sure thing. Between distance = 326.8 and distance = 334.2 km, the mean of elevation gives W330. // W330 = 456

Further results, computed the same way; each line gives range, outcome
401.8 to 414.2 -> 424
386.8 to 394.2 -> 396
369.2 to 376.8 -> 401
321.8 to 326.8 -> 450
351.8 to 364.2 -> 419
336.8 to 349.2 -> 414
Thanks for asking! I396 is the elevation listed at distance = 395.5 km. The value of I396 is 409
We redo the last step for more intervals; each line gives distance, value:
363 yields 413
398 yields 401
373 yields 421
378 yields 404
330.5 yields 444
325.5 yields 445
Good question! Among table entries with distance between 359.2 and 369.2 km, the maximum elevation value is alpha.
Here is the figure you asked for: 424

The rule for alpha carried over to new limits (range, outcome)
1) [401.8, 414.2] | 442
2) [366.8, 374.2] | 421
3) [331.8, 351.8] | 454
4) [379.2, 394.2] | 427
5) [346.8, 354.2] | 428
